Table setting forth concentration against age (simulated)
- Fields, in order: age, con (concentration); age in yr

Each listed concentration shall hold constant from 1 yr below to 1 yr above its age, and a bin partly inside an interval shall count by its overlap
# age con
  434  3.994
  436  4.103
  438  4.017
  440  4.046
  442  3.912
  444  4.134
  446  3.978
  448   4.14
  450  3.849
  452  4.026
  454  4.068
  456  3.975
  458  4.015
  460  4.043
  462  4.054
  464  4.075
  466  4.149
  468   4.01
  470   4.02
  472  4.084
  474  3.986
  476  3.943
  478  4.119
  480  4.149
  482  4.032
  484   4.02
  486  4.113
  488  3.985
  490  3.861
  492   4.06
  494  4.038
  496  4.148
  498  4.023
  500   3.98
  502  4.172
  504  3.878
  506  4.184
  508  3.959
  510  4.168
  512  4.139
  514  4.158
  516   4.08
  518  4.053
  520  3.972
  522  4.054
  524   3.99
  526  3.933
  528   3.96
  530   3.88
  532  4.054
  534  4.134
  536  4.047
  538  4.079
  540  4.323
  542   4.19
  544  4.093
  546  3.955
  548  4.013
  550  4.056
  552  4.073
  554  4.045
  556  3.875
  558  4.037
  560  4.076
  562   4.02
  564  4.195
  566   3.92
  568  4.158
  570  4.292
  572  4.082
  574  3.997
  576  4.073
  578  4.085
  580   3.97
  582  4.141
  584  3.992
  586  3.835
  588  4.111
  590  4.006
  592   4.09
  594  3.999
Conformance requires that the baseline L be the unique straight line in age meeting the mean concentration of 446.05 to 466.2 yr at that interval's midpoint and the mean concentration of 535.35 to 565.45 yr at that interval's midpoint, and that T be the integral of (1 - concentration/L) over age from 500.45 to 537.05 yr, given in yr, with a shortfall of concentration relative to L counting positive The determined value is 0.12 yr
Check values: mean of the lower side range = 4.03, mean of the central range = 4.04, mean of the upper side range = 4.07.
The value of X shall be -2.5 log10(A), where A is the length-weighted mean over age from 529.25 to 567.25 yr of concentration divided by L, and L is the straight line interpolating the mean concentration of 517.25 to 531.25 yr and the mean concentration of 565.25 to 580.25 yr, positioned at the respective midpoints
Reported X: -0.01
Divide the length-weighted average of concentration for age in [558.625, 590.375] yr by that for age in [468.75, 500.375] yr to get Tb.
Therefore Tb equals 1.0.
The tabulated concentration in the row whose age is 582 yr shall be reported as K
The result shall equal 4.141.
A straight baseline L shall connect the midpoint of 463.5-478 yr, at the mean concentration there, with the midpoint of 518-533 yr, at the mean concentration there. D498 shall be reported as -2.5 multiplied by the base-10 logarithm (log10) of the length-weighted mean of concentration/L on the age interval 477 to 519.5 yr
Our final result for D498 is -0.013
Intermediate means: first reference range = 4.04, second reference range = 3.98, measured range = 4.06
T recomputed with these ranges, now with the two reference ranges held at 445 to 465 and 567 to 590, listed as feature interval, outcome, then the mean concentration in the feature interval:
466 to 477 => 0.02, 4.02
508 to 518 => -0.17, 4.11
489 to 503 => -0.01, 4.04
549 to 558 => 0.09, 4.02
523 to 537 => 0.17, 4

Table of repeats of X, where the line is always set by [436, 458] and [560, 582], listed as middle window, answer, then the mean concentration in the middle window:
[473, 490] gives 0.00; 4.03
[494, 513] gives -0.01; 4.07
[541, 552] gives 0.00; 4.06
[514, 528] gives 0.01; 4.02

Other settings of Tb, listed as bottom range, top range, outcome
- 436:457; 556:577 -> 1.01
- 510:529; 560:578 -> 1.01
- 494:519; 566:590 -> 1.00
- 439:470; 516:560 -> 1.00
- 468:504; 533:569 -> 1.01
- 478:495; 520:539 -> 0.99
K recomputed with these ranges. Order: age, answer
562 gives 4.02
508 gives 3.959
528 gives 3.96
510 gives 4.168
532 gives 4.054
